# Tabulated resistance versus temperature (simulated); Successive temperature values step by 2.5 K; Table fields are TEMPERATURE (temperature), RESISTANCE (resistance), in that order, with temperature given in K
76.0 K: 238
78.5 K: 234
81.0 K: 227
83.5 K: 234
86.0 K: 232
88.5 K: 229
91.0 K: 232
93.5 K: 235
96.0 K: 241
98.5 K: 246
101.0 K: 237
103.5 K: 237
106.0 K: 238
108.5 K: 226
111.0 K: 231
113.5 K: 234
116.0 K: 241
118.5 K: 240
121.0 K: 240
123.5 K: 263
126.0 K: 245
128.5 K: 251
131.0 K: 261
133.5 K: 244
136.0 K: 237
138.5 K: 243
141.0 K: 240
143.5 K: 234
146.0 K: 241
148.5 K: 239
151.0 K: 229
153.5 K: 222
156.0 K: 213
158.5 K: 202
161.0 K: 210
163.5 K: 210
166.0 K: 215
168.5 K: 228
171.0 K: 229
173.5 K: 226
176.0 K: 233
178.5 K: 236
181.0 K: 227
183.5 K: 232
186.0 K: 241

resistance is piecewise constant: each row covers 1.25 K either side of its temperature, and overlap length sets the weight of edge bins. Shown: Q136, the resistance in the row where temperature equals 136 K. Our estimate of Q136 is 237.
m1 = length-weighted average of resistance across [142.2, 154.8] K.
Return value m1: 233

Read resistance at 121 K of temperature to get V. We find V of 240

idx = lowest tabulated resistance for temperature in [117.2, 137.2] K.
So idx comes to 237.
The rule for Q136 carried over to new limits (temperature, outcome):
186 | 241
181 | 227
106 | 238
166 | 215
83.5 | 234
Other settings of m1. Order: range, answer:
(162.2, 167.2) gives 212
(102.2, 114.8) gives 233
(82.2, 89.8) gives 232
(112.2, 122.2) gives 239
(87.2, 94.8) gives 232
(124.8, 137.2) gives 248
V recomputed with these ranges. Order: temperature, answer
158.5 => 202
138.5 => 243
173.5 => 226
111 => 231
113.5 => 234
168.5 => 228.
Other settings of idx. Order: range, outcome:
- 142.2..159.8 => 202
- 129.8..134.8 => 244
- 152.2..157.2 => 213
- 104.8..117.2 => 226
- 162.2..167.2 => 210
